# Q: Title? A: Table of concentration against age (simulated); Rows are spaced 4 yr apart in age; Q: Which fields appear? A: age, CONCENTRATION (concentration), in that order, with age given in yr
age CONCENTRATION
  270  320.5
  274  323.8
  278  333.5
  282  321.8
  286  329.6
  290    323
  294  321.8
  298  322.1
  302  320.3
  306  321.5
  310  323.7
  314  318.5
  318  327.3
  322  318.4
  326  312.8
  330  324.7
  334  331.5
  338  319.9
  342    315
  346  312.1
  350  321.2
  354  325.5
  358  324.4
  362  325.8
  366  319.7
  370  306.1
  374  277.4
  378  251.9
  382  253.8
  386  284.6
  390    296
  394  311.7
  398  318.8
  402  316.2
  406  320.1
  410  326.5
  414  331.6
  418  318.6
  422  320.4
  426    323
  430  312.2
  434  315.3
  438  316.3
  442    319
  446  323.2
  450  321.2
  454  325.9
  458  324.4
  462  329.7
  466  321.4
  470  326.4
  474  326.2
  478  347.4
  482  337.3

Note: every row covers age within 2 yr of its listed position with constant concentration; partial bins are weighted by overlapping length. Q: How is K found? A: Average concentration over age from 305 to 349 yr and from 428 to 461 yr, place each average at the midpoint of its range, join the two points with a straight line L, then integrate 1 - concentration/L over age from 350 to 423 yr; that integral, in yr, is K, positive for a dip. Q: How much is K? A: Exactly 2.93 yr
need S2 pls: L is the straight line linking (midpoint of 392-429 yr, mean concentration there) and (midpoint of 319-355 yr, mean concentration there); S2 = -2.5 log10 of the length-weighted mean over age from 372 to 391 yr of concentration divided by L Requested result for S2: 0.18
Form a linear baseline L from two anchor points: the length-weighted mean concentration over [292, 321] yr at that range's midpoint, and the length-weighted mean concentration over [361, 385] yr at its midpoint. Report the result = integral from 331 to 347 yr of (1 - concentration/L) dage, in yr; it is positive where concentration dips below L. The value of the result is -0.8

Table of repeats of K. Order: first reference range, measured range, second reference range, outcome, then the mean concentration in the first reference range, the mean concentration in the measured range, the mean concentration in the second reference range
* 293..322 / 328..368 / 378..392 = -3.38 yr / 322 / 322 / 274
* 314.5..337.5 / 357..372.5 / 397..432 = 0.21 yr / 322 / 317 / 321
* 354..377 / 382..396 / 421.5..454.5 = 0.96 yr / 309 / 291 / 319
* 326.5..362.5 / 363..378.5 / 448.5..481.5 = 1.36 yr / 322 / 295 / 328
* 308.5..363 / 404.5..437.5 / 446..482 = 0.51 yr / 321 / 321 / 328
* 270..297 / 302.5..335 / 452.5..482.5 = 0.40 yr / 325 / 322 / 330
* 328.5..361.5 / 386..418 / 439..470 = 0.74 yr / 322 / 315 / 323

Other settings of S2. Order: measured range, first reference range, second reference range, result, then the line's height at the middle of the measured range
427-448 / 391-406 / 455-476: 0.01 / 321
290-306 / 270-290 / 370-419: 0.00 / 322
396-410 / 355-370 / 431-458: 0.00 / 321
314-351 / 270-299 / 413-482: 0.01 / 325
